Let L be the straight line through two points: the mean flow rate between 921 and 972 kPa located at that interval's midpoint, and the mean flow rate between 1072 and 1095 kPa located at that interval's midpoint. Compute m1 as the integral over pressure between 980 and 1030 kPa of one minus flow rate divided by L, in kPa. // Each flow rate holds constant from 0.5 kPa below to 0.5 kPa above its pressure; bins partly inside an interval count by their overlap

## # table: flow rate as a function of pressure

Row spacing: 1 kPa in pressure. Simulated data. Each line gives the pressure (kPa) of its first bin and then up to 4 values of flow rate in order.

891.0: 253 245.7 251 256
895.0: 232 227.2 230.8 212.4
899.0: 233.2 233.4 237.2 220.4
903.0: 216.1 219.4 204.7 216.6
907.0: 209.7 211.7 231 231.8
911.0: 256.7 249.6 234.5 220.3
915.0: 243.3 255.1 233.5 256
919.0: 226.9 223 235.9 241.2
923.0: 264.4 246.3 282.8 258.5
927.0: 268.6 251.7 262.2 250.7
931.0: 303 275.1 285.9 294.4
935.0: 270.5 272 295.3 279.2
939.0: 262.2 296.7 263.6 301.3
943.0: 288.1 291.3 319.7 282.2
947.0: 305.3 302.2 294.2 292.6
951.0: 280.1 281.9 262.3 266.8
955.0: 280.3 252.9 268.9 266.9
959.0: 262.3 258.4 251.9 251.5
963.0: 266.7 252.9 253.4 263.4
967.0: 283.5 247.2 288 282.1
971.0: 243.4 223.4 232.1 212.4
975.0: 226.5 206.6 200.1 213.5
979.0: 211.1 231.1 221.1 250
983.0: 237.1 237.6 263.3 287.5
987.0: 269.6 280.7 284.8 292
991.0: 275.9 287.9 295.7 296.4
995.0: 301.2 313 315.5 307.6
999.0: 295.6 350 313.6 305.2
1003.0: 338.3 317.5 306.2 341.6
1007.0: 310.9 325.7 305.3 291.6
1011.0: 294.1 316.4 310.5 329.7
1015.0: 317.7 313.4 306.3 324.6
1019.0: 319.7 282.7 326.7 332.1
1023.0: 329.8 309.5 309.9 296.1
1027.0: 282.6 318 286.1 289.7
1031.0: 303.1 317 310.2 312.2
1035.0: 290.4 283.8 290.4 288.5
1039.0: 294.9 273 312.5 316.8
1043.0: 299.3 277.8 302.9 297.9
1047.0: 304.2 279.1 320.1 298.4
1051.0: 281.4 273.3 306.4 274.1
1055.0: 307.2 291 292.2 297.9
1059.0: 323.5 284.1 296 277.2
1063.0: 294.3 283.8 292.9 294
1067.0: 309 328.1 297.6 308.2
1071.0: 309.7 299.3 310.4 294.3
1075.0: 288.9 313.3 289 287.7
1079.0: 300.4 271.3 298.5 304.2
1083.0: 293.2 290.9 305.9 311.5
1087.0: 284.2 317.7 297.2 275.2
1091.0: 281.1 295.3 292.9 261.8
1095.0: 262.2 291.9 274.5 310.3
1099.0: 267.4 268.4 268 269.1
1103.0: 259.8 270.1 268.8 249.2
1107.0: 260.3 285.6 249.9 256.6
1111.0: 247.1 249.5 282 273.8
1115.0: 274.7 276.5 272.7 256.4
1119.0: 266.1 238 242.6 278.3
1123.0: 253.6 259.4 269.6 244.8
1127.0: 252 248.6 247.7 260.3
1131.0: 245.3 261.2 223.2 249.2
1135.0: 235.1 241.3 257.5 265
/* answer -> -3.24 kPa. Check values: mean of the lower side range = 272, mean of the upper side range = 293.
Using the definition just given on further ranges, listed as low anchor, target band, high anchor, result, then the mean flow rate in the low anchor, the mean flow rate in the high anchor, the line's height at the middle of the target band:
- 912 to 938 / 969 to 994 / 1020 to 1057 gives 2.56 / 258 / 299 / 279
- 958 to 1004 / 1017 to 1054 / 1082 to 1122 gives -4.17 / 267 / 275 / 270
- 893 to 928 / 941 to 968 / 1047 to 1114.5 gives -2.82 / 236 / 287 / 250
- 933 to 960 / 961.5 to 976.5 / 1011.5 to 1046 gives 2.04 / 282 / 305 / 288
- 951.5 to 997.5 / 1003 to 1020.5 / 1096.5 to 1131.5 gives -3.54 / 260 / 263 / 261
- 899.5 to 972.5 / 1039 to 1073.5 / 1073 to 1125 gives -3.11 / 260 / 277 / 273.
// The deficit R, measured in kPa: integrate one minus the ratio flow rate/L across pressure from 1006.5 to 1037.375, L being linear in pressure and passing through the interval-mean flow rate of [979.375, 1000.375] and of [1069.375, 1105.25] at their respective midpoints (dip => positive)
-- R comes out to -2.7 kPa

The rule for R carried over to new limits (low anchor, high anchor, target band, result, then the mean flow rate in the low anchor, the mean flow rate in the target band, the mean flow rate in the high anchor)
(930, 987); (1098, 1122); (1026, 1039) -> -1.6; 264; 298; 264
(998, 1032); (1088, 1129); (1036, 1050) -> 0.1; 312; 296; 268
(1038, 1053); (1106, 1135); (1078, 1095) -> -1.0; 295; 292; 257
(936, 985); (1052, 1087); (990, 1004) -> -1.7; 261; 307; 297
